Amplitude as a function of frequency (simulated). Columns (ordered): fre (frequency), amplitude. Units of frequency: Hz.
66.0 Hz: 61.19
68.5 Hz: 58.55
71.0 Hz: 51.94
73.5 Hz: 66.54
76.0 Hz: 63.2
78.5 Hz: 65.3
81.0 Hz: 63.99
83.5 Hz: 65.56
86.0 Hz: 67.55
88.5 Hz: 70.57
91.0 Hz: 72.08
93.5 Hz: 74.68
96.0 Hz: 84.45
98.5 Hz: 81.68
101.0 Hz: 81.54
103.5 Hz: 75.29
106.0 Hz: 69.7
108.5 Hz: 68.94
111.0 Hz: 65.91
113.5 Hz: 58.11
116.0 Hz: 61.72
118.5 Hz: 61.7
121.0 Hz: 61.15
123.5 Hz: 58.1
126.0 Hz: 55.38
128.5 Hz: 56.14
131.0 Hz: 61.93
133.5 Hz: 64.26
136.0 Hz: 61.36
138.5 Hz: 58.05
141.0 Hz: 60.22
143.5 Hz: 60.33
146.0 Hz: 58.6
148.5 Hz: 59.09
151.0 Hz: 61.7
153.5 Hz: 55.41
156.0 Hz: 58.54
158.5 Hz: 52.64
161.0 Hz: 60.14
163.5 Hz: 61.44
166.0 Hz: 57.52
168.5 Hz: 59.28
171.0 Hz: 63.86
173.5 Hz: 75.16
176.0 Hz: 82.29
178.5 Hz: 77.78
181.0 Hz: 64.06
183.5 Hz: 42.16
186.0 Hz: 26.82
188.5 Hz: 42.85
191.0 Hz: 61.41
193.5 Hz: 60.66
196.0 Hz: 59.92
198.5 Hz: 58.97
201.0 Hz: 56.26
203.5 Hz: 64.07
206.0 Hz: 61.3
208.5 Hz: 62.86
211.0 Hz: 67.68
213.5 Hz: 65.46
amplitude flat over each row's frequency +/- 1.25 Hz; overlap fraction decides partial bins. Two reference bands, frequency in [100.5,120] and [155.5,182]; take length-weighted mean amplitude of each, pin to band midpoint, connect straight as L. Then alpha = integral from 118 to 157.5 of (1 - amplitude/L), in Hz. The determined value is 4.0 Hz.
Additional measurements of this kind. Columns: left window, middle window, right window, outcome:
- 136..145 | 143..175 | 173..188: -0.37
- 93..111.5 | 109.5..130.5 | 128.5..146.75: 2.49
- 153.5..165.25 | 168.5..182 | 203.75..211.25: -2.67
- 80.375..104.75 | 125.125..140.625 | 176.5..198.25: 1.52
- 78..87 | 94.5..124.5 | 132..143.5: -2.74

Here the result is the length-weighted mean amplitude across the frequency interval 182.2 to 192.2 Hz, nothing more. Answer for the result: 43.3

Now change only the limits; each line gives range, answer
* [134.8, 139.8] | 59.7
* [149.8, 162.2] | 57.7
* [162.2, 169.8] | 59.4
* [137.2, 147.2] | 59.3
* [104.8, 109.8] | 69.3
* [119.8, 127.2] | 58.2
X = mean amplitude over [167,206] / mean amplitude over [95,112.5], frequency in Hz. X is 0.8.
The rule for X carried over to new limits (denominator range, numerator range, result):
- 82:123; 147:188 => 0.85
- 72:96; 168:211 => 0.88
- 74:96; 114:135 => 0.87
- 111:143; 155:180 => 1.08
